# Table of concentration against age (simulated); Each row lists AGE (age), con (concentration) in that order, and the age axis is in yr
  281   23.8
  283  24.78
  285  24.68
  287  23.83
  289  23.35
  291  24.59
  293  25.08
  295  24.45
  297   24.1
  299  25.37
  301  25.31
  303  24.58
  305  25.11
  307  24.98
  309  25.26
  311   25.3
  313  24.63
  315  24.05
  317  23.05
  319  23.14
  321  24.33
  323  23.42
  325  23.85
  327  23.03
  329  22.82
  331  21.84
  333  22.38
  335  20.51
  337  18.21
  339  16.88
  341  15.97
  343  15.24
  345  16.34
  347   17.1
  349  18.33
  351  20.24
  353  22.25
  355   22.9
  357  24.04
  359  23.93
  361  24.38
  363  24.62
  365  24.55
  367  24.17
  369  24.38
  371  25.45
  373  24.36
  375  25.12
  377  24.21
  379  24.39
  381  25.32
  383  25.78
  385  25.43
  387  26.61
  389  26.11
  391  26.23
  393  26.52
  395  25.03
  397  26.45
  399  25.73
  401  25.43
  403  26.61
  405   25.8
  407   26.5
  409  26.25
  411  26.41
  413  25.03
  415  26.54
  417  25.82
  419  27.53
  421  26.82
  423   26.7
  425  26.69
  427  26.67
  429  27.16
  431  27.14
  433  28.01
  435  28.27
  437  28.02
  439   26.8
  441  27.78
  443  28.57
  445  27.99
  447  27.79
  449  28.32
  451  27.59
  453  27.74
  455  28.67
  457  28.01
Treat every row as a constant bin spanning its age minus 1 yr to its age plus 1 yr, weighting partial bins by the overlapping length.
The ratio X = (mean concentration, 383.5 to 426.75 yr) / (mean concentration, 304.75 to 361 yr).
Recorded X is 1.20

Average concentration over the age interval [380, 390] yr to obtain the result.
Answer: 25.9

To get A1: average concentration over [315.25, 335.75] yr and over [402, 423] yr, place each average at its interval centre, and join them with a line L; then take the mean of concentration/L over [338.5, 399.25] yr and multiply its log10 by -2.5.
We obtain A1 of 0.069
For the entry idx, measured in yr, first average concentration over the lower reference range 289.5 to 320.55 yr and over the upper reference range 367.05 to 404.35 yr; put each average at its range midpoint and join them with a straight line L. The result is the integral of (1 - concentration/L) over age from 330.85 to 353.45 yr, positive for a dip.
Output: 5.8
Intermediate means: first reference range 24.6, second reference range 25.5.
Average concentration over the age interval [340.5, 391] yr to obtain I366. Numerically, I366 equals 23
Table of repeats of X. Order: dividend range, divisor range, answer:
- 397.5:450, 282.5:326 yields 1.10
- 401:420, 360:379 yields 1.07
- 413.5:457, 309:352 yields 1.30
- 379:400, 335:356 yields 1.40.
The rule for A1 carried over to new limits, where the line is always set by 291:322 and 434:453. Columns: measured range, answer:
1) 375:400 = 0.04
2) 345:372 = 0.15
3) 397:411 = 0.03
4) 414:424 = 0.02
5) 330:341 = 0.28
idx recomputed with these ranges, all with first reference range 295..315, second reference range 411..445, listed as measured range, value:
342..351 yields 3.0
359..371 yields 0.7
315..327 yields 0.8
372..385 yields 0.6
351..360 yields 1.0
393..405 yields 0.3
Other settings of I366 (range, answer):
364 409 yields 25.5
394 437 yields 26.5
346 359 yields 21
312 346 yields 21.2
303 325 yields 24.3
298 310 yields 25.1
